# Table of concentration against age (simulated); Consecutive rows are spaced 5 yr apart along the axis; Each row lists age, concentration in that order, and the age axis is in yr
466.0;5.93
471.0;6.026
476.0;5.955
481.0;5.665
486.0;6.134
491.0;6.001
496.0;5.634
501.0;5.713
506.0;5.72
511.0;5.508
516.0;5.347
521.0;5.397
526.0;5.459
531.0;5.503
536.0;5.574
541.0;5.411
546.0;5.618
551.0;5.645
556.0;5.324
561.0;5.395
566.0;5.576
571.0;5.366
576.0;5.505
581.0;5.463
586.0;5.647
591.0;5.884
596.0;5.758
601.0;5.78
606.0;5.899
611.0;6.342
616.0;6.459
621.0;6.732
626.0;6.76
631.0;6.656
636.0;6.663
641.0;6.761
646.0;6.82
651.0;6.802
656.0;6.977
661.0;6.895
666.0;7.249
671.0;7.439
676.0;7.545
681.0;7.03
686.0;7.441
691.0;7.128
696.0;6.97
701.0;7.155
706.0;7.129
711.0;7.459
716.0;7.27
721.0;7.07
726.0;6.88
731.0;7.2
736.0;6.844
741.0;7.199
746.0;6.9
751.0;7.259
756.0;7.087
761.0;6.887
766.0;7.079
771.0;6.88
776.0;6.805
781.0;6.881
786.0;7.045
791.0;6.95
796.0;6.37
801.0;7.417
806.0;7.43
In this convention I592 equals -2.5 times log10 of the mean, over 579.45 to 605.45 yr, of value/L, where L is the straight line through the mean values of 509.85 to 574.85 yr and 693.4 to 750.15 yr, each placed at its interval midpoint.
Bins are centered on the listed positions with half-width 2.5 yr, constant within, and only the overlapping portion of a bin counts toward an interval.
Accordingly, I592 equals 0.04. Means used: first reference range 5.47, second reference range 7.1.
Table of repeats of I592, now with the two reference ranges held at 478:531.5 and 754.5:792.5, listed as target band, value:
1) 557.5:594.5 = 0.08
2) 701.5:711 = -0.09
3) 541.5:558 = 0.07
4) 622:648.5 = -0.08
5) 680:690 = -0.12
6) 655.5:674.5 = -0.12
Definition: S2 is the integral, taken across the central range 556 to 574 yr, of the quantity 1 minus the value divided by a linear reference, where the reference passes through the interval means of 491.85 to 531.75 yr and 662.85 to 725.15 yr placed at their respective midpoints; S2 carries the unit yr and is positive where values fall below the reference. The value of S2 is 1.82 yr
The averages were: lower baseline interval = 5.56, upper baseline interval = 7.23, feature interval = 5.43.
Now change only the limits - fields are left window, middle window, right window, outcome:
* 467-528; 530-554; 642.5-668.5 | 2.0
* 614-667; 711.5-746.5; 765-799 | -1.3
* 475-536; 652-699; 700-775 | -3.3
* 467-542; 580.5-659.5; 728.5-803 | -1.3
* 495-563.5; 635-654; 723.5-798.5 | -1.7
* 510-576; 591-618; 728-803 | -0.6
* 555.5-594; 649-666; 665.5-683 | 0.2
